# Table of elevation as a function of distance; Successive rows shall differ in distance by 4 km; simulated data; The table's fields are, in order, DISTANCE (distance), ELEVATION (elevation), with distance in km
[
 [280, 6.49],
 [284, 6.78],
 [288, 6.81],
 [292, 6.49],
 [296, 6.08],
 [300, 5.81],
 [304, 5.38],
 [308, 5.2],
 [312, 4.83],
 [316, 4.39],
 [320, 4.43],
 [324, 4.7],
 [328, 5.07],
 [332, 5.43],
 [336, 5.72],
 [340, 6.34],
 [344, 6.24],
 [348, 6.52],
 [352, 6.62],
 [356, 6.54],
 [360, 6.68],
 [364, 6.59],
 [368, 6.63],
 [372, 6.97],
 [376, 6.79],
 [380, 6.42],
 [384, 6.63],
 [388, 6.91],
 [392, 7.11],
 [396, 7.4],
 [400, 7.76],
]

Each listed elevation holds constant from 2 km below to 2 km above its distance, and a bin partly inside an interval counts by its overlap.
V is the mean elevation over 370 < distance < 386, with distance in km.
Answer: 6.7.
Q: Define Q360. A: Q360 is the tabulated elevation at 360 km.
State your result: 6.68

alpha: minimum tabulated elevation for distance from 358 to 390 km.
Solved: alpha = 6.42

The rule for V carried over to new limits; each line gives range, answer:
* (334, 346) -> 6.1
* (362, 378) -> 6.74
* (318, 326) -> 4.56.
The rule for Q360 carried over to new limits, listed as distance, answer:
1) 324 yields 4.7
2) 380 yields 6.42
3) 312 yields 4.83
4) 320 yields 4.43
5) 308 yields 5.2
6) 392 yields 7.11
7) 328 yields 5.07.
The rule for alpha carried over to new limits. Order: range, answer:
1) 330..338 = 5.43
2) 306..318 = 4.39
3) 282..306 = 5.38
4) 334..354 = 5.72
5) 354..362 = 6.54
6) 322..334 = 4.7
